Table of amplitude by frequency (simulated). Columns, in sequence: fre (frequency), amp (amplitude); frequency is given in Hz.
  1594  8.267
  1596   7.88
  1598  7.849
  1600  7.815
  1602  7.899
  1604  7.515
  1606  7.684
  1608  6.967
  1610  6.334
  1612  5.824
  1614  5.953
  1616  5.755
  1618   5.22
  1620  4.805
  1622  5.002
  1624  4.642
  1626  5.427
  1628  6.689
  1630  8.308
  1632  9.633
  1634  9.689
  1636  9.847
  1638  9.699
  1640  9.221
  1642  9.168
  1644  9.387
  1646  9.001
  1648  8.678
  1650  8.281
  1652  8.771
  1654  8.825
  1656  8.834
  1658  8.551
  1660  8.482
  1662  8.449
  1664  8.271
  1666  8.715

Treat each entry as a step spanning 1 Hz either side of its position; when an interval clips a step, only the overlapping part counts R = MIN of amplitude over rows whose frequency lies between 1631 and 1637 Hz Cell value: 9.633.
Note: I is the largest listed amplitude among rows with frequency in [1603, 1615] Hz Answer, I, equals 7.684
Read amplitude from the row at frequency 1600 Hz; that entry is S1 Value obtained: 7.815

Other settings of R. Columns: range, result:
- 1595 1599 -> 7.849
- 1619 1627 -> 4.642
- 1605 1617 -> 5.755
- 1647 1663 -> 8.281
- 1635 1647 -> 9.001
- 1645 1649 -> 8.678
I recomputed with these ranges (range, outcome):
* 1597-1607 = 7.899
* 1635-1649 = 9.847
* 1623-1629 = 6.689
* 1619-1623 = 5.002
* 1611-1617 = 5.953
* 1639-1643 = 9.221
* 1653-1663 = 8.834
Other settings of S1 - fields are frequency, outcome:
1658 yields 8.551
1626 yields 5.427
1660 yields 8.482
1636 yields 9.847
